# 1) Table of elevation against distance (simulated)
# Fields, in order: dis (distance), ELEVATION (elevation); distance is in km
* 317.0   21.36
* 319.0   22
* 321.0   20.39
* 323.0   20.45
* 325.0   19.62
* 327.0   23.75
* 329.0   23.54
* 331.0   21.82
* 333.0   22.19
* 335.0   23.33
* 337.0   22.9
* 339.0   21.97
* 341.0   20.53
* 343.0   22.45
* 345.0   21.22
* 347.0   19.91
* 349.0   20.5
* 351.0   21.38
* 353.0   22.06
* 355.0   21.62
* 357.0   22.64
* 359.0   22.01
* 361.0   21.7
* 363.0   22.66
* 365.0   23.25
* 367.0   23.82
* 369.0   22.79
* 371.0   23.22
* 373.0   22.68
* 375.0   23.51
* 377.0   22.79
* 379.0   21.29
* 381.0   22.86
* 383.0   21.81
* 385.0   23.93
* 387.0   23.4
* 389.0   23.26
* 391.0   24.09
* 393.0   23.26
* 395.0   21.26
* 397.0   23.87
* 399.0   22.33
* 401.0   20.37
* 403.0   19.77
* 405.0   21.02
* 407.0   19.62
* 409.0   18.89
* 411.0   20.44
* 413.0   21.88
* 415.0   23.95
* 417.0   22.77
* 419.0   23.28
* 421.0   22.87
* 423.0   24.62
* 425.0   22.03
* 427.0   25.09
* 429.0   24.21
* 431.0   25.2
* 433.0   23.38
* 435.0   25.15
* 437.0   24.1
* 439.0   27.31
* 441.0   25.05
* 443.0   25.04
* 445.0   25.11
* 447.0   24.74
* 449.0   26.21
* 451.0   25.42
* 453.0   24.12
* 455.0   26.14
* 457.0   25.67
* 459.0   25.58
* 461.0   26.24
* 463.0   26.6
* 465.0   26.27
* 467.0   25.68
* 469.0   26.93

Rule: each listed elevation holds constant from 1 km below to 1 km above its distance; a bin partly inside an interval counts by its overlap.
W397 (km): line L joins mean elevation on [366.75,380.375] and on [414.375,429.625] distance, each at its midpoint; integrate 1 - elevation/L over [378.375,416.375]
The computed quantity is 2.0 km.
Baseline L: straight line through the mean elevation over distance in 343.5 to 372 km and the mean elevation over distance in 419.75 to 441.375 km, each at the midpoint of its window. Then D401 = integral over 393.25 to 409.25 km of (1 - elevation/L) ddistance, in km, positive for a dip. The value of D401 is 1.6 km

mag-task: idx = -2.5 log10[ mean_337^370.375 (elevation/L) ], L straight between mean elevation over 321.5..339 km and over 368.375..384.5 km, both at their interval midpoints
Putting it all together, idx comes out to 0.02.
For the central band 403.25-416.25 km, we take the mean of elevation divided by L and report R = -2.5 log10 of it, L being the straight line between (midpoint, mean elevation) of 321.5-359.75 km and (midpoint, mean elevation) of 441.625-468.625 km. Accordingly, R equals 0.153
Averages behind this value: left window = 21.8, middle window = 20.9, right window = 25.6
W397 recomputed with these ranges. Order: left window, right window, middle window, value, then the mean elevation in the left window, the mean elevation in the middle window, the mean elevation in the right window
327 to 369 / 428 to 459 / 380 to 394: 0.1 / 22.1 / 23.2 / 25.1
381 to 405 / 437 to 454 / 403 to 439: 1.7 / 22.4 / 22.9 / 25.3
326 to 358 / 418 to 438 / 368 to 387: 0.0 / 22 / 22.8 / 24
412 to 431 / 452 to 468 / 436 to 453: -0.3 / 23.5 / 25.3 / 25.8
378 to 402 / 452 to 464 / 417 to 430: 0.3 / 22.6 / 23.6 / 25.7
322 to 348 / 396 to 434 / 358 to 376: -0.6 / 21.8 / 22.8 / 22.4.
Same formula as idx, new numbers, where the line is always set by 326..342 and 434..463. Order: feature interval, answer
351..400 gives 0.04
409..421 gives 0.11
